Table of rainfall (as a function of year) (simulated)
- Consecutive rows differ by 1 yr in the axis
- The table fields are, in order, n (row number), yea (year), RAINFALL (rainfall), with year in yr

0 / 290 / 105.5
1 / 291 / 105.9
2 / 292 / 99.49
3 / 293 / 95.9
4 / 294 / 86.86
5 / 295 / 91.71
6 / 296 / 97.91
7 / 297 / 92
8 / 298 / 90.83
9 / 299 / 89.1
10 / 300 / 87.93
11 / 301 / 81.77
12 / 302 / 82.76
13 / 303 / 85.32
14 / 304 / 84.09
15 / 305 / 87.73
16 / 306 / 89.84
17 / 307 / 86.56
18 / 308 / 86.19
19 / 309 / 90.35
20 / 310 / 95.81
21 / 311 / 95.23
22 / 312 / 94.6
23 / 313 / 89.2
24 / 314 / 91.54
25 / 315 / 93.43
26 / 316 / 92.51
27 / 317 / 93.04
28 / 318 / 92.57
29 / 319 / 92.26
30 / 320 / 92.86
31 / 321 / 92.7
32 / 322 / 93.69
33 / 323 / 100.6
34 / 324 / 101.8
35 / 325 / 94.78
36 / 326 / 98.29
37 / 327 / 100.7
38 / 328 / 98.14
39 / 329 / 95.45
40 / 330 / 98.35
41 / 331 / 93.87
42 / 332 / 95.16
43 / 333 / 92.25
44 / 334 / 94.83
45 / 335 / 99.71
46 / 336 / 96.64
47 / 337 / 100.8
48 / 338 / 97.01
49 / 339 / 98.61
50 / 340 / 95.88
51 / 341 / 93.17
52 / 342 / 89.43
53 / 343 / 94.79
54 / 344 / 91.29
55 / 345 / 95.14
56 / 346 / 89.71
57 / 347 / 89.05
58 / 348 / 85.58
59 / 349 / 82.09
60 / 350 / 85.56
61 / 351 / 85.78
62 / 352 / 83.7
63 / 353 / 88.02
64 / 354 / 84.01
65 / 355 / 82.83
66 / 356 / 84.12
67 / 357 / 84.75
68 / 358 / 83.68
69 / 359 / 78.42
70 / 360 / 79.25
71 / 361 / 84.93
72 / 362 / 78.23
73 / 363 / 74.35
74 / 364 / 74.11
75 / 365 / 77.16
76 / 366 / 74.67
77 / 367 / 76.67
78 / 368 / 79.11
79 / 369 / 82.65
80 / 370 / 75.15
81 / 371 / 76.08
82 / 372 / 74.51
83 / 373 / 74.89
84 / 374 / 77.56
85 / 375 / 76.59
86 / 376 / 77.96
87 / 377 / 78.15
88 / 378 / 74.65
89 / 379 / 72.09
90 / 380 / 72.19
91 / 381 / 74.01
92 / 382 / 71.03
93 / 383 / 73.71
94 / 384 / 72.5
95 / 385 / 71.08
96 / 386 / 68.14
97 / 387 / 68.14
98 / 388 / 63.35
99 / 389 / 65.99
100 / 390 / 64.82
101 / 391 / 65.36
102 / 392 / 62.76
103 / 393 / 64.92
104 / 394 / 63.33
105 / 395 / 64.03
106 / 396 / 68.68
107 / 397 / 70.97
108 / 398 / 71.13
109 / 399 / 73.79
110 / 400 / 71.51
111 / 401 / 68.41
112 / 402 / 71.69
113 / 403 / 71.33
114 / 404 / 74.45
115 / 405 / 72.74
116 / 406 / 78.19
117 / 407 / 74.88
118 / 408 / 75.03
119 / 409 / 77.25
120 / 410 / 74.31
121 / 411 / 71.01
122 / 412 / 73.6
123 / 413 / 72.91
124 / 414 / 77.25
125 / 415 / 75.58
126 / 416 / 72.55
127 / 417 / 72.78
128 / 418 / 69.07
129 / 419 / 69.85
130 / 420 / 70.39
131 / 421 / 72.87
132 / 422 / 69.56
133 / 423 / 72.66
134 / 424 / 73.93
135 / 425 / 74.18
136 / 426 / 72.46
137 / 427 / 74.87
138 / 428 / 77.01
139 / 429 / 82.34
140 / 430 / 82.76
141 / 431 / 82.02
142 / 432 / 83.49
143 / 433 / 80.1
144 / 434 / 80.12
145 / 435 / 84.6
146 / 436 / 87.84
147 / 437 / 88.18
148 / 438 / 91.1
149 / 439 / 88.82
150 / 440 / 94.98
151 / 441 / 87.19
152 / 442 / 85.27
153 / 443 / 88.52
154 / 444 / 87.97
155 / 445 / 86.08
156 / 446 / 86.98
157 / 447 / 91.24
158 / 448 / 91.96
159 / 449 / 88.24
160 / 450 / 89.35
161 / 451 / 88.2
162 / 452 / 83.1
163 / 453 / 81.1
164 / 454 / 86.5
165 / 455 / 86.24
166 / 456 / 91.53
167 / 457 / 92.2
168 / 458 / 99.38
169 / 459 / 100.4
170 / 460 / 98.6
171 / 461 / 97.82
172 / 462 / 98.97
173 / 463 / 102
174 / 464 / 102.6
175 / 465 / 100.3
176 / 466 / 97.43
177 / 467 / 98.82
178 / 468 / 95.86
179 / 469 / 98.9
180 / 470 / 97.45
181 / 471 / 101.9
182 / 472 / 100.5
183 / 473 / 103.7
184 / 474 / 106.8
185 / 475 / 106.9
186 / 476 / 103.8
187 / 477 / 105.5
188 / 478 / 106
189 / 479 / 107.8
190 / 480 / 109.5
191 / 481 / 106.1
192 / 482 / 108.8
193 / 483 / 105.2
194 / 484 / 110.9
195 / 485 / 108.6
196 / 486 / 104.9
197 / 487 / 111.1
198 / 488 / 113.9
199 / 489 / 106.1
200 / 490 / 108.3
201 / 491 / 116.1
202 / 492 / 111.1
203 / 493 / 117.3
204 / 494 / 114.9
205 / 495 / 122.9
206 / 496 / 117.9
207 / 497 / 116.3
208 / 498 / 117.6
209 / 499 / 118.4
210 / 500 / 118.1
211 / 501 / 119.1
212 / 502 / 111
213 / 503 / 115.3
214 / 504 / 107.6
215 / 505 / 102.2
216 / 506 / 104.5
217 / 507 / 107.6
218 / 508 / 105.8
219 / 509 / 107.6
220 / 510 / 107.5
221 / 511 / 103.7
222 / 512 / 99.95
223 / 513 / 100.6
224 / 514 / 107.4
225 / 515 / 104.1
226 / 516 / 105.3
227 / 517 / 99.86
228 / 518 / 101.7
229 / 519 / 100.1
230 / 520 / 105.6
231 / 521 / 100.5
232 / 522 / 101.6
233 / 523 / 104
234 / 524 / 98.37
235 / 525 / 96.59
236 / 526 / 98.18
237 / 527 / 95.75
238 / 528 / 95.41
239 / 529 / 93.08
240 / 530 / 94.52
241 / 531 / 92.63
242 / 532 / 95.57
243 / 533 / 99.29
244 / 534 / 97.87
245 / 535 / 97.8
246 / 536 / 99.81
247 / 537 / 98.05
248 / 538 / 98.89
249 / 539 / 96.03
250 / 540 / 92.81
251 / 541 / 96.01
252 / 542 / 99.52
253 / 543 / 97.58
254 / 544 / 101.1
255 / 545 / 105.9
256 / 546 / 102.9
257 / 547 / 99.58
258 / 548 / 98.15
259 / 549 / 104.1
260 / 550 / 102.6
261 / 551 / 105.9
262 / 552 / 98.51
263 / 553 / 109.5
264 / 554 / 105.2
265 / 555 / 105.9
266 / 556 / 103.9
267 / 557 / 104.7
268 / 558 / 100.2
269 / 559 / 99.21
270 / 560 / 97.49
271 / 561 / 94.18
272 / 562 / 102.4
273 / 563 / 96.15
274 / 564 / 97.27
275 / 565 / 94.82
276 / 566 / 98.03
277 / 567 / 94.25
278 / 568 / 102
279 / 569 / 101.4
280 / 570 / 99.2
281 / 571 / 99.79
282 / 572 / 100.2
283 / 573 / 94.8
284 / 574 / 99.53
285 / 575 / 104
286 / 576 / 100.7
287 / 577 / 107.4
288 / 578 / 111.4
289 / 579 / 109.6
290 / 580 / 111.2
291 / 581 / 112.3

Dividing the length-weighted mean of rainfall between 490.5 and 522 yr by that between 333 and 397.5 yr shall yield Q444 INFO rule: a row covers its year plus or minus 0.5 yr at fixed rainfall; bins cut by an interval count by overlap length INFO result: 1.37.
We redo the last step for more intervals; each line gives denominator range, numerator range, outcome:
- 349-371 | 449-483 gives 1.22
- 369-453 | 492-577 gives 1.35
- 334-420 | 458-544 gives 1.34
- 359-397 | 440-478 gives 1.30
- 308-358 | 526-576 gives 1.07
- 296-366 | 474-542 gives 1.17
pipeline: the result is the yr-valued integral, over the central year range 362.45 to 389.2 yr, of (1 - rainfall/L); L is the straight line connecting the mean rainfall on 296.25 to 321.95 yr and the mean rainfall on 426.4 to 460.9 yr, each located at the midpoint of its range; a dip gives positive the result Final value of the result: 4.4 yr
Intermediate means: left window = 90.2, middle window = 74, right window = 87.4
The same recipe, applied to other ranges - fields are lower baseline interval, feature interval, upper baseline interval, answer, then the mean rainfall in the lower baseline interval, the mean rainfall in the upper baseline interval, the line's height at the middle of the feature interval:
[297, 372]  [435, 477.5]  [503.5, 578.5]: 0.8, 89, 101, 95.9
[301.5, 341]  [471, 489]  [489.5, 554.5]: -0.9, 93.7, 104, 102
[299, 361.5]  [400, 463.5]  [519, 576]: 8.7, 91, 99.5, 94.9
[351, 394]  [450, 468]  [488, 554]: -0.4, 75.4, 104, 92.2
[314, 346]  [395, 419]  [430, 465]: 5.0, 95.3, 89.8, 91.7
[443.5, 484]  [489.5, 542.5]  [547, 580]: -2.7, 97.5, 101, 99.6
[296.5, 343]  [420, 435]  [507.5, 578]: 3.0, 93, 100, 96.6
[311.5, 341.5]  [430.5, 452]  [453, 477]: 2.4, 95.5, 98.4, 97.9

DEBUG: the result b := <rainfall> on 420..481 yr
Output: 90.7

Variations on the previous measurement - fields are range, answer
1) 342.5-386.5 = 79.8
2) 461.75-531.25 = 106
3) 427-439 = 83.5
